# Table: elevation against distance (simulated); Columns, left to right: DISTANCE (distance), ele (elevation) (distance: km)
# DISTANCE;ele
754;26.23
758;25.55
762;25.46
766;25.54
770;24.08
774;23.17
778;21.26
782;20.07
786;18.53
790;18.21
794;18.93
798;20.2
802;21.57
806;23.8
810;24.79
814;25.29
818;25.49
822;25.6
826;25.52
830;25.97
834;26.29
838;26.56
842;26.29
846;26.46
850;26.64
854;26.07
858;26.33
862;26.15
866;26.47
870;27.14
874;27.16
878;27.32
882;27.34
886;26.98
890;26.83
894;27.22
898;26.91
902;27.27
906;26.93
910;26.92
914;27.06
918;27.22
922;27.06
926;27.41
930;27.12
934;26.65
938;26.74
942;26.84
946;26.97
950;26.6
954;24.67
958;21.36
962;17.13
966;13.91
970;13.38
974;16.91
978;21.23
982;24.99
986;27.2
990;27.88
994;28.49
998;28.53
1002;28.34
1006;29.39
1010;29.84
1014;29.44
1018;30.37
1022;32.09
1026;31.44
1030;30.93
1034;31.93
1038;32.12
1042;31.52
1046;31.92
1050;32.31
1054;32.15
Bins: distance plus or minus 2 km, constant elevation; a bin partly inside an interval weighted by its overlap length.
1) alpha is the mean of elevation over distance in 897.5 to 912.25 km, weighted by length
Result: 27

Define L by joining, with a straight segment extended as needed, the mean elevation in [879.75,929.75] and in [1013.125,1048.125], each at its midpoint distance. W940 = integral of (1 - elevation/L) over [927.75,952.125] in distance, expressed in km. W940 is 1.27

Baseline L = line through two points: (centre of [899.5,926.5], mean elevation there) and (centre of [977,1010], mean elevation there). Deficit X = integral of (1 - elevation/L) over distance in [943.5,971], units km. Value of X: 6.3 km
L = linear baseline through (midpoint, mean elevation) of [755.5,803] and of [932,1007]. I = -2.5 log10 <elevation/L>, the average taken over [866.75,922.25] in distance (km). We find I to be -0.17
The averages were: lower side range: 21.9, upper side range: 24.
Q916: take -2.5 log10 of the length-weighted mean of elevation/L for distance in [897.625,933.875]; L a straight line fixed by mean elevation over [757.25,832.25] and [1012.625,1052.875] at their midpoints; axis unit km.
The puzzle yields 0.01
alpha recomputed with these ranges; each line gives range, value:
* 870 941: 27.1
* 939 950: 26.8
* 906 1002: 24.6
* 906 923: 27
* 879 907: 27.1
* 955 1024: 24.7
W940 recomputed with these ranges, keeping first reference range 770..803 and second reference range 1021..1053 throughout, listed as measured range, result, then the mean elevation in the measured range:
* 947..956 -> 0.68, 25.8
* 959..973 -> 6.44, 15.4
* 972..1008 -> 4.64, 25.9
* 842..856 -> -1.88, 26.4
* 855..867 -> -1.25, 26.3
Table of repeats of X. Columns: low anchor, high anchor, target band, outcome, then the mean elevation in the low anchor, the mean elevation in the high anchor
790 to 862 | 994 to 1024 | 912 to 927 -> 0.02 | 24.7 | 29.6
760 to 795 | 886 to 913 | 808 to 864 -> -3.88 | 21.8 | 27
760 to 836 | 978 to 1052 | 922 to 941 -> 0.13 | 23.1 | 29.7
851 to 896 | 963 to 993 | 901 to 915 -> -1.22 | 26.8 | 20.9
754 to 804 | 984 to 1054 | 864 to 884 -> -1.40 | 22.1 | 30.3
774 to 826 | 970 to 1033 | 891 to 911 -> -1.82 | 22.2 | 27.4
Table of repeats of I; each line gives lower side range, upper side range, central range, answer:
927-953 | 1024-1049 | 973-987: 0.261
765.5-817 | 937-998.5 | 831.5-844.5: -0.185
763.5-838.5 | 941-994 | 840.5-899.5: -0.172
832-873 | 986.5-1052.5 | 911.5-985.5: 0.209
